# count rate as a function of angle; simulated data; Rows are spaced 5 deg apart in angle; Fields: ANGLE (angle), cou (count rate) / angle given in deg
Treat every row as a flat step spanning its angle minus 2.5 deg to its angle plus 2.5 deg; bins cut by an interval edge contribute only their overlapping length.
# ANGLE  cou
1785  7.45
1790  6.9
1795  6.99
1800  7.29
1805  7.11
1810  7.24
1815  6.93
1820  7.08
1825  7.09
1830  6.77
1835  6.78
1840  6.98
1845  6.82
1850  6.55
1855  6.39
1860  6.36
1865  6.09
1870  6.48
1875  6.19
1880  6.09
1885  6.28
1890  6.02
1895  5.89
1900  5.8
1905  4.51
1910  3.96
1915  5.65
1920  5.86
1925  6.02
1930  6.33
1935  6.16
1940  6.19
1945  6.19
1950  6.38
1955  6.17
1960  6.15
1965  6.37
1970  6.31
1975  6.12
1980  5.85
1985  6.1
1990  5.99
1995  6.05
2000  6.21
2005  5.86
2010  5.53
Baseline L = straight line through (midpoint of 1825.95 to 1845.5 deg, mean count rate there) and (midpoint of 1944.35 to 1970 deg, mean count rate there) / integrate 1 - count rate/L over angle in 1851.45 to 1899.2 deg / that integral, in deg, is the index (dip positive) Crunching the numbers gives 3.4 deg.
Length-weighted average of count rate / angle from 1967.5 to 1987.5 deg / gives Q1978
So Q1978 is 6.1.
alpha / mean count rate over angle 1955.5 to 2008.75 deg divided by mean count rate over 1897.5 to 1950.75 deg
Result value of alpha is 1.1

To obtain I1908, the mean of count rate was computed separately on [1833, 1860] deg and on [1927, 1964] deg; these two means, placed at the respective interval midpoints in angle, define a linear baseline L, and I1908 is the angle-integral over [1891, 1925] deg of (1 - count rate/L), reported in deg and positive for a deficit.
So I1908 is 5.5 deg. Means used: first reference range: 6.67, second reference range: 6.23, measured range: 5.37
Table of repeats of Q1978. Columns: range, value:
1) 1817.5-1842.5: 6.94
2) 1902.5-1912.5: 4.23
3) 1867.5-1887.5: 6.26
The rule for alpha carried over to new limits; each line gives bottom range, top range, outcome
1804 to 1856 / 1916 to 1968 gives 0.89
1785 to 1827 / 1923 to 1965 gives 0.87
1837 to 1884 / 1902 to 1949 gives 0.88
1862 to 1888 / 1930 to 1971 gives 1.00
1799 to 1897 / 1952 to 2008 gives 0.92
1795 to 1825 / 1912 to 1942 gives 0.84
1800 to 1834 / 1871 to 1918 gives 0.80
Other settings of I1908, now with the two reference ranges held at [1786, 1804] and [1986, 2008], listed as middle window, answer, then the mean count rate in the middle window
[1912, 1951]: 1.88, 6.06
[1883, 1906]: 2.82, 5.76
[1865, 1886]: 1.35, 6.24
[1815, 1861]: 0.60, 6.78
